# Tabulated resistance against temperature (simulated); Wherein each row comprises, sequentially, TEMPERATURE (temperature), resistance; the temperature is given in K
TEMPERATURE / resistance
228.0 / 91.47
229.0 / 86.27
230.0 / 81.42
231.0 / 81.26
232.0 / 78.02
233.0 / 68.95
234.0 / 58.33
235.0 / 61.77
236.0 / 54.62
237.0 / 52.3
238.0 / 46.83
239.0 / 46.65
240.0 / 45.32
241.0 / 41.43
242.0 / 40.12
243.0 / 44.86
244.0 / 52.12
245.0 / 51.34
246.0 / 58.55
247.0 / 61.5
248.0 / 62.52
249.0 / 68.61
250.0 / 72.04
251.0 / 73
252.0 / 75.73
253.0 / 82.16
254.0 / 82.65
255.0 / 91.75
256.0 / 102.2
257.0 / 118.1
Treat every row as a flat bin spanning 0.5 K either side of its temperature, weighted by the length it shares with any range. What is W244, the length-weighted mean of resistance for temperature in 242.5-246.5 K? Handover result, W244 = 51.7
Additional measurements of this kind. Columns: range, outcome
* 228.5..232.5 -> 81.7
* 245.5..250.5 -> 64.6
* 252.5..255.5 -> 85.5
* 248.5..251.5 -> 71.2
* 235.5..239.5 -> 50.1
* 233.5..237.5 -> 56.8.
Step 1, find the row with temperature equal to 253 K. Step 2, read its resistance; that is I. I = 82.16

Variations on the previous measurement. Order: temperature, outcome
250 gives 72.04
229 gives 86.27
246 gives 58.55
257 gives 118.1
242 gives 40.12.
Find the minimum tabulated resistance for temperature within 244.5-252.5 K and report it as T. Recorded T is 51.34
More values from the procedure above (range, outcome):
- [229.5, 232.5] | 78.02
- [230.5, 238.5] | 46.83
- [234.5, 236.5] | 54.62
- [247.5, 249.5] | 62.52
